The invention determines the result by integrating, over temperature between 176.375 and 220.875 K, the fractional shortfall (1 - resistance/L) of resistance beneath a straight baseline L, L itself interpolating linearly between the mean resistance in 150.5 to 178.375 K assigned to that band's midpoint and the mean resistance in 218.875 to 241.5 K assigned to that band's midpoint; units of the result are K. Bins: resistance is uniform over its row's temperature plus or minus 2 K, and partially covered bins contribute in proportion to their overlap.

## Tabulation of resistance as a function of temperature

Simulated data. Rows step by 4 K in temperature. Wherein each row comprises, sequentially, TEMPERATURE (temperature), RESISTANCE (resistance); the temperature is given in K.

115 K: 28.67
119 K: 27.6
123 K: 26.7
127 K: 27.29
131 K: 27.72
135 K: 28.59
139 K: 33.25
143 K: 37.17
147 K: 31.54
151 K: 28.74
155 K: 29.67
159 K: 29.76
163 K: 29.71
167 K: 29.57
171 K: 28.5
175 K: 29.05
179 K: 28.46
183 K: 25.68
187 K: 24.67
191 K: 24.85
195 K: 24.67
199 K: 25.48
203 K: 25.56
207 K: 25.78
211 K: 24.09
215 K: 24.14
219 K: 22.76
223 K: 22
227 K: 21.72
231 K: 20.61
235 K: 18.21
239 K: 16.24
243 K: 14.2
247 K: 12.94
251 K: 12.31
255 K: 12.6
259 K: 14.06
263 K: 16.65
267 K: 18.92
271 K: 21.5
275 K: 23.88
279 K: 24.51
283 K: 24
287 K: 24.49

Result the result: -1.5 K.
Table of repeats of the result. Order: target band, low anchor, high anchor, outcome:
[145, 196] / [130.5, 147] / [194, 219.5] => 0.9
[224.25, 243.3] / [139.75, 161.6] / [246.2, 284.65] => 2.8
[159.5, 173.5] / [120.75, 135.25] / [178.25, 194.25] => -1.6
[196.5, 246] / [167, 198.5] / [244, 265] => -4.3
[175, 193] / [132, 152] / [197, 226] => 0.6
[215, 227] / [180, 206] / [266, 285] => 0.9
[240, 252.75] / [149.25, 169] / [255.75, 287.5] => 5.2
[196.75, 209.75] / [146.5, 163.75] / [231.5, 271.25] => -1.6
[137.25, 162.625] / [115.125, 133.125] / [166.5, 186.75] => -3.6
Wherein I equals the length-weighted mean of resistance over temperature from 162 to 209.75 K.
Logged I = 26.7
